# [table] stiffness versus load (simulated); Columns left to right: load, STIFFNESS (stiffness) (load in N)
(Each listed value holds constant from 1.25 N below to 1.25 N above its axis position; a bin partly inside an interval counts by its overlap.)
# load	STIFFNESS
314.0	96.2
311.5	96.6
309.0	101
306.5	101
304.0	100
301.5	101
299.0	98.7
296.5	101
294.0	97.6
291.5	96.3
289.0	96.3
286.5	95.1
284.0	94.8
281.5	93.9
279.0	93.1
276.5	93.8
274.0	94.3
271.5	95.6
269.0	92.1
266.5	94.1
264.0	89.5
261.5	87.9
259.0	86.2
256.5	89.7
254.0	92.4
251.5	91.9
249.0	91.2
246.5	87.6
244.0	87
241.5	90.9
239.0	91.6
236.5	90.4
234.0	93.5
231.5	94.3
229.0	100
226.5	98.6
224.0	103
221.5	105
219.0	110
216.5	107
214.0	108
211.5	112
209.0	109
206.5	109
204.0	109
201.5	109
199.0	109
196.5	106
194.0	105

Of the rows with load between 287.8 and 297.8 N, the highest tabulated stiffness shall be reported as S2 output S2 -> 101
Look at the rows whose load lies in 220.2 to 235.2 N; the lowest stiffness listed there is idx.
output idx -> 93.5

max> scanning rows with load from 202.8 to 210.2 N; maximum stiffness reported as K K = 109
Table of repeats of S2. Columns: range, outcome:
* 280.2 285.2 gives 94.8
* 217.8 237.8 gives 110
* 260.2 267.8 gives 94.1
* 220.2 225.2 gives 105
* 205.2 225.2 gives 112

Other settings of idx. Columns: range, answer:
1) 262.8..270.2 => 89.5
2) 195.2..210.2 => 106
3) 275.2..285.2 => 93.1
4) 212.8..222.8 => 105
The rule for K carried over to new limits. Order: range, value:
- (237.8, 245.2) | 91.6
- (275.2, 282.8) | 93.9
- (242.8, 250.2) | 91.2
